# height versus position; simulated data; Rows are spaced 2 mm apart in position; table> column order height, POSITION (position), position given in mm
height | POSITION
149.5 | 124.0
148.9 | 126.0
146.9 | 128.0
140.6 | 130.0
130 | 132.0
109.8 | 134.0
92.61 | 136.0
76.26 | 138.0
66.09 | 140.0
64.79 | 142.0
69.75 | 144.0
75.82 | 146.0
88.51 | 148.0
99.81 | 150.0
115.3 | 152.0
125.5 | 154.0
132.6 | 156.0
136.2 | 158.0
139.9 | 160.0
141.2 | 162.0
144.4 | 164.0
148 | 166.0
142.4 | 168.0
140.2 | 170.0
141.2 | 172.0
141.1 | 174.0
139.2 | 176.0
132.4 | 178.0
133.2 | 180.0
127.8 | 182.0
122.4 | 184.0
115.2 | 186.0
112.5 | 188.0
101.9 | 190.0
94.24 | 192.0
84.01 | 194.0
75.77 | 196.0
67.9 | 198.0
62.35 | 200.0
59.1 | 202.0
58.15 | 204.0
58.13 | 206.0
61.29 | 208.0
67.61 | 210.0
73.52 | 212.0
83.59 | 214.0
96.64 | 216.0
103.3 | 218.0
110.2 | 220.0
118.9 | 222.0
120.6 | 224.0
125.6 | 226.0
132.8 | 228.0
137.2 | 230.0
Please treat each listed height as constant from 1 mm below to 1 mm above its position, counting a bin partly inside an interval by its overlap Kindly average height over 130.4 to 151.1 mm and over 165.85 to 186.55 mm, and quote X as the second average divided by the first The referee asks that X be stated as 1.5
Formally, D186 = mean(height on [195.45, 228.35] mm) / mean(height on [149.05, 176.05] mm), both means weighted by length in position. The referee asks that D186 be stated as 0.6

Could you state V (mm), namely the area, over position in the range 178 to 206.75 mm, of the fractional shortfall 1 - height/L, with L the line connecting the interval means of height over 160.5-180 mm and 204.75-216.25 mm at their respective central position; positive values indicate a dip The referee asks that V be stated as 3.4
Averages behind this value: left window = 141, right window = 71.6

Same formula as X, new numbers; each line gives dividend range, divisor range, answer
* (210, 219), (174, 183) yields 0.65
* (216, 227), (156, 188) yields 0.84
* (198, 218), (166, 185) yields 0.52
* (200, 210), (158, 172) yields 0.42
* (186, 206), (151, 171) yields 0.59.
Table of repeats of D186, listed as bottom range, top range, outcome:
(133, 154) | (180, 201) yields 1.12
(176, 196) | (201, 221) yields 0.68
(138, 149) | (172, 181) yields 1.87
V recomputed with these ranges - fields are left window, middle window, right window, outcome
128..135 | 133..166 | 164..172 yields 7.4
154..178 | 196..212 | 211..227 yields 7.1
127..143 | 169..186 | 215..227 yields -4.0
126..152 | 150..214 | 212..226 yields -4.4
